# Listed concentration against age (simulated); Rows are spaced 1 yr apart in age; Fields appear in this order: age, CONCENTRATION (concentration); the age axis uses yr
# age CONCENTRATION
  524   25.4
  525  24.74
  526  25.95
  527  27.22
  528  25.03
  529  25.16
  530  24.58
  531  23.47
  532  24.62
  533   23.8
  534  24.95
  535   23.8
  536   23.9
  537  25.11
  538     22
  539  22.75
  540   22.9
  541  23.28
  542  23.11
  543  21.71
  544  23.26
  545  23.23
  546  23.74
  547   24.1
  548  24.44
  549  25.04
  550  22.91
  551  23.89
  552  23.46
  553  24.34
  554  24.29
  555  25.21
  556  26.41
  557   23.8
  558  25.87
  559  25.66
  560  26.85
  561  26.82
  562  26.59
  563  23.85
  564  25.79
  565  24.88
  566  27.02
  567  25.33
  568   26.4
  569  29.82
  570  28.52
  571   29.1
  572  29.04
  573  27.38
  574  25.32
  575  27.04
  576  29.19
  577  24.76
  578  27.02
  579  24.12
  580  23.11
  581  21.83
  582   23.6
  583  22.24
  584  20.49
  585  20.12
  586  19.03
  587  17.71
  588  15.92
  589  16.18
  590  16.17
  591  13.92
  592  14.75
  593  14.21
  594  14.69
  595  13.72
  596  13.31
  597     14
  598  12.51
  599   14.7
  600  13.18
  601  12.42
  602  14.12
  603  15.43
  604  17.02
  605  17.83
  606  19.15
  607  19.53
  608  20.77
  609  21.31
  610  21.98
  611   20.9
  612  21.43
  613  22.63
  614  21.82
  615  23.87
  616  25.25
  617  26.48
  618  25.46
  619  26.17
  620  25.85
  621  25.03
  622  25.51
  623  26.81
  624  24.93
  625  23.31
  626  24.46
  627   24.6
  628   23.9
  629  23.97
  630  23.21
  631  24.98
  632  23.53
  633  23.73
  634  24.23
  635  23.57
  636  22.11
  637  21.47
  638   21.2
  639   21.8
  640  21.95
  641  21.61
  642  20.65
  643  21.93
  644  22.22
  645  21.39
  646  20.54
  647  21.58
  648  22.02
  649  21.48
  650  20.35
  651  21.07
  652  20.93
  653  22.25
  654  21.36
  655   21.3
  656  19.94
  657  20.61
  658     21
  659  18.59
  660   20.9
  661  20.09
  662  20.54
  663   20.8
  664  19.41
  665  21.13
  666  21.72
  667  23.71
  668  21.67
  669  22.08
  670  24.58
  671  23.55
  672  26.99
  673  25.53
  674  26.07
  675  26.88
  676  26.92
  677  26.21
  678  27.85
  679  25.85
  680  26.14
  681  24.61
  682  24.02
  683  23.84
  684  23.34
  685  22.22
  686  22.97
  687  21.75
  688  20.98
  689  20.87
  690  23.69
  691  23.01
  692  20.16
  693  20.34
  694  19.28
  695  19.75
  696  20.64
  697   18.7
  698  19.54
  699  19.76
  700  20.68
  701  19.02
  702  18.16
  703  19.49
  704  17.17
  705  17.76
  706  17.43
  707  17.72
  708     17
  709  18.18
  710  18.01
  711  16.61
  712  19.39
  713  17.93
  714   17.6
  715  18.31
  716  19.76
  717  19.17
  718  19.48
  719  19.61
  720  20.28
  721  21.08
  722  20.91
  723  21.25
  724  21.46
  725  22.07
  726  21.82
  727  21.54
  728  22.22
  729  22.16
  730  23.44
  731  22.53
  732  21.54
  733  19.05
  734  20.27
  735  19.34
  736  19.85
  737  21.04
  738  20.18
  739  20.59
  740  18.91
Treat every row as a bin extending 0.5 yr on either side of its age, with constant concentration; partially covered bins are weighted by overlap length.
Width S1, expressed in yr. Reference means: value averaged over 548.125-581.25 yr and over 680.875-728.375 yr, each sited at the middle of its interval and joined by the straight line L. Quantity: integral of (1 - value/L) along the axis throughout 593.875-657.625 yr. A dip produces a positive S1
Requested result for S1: 5.80 yr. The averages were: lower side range 25.8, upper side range 20.2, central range 21.1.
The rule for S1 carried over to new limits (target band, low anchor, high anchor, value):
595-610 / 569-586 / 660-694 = 5.13 yr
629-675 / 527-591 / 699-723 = -2.79 yr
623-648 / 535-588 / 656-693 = 0.69 yr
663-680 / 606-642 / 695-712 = -3.24 yr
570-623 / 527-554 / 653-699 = 5.92 yr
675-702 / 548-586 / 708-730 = -1.73 yr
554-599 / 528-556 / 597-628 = 0.37 yr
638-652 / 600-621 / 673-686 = 1.00 yr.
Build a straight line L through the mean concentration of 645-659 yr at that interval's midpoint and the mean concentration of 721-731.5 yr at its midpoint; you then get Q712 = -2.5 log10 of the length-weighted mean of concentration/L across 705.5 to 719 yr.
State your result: 0.19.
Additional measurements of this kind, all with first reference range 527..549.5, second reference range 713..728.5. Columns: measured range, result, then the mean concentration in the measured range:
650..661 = 0.05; 20.7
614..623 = -0.14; 25.3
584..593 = 0.34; 16.8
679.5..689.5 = -0.10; 23.1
